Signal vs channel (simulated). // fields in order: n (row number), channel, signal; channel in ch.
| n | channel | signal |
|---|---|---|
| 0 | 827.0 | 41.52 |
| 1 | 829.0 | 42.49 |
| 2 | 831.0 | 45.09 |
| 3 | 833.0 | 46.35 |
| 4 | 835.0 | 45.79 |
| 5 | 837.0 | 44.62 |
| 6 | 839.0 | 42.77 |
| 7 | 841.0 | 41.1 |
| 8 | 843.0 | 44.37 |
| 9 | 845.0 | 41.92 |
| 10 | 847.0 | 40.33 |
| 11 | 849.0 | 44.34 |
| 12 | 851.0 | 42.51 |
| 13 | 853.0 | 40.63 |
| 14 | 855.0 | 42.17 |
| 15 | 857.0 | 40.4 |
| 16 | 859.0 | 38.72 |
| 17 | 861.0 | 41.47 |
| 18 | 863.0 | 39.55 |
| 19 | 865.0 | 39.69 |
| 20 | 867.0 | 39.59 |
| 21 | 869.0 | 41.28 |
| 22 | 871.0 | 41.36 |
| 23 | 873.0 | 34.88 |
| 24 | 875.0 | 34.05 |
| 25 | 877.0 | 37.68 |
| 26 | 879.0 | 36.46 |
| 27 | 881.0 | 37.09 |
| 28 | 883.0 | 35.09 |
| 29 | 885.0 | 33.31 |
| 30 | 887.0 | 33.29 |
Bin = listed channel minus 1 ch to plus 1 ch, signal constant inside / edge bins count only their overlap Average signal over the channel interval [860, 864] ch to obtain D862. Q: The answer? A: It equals 40.5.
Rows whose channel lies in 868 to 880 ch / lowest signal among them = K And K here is 34.05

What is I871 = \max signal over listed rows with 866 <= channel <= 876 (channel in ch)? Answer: 41.36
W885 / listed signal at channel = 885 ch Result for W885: 33.31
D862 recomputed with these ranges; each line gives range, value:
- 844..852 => 42.3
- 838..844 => 42.7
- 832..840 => 44.9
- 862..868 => 39.6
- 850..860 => 40.9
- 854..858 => 41.3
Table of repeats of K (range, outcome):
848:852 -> 42.51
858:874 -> 34.88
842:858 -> 40.33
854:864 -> 38.72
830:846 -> 41.1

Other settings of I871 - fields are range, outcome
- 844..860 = 44.34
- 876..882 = 37.68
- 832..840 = 46.35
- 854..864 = 42.17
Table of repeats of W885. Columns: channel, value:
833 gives 46.35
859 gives 38.72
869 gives 41.28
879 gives 36.46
